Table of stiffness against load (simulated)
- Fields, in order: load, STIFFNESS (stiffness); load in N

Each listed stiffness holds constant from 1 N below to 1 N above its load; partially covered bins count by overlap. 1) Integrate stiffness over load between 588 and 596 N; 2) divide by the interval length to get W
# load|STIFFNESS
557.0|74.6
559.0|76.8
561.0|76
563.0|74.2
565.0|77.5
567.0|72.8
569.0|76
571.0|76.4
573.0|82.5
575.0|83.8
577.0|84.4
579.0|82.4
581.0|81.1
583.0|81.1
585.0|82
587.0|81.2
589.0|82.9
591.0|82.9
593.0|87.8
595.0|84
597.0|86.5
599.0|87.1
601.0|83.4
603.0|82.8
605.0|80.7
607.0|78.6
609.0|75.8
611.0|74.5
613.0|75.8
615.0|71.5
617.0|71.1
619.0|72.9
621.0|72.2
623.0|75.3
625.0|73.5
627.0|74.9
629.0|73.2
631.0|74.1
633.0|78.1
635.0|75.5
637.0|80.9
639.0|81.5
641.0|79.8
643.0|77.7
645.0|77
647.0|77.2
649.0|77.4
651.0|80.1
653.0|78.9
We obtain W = 84.4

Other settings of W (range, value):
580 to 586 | 81.4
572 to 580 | 83.3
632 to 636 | 76.8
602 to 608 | 80.7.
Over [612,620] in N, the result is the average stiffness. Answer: 72.8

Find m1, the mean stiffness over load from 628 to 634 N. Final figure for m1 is 75.1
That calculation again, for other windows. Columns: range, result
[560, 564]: 75.1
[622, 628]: 74.6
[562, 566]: 75.8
